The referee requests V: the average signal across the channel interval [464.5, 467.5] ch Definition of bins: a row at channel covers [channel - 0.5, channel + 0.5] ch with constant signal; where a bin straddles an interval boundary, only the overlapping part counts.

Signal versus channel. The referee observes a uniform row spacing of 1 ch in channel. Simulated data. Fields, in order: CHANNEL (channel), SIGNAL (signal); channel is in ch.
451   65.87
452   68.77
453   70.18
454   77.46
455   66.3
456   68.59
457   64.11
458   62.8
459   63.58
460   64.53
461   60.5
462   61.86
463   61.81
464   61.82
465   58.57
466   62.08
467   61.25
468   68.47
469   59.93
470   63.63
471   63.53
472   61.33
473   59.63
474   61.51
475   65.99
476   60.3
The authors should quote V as 60.6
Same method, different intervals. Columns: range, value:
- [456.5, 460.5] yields 63.8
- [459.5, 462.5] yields 62.3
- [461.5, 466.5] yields 61.2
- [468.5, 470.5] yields 61.8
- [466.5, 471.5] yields 63.4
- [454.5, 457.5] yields 66.3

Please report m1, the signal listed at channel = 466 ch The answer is 62.08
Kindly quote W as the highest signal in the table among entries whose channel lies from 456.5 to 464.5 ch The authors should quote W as 64.53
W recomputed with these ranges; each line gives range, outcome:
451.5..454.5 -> 77.46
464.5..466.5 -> 62.08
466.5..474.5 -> 68.47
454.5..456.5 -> 68.59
